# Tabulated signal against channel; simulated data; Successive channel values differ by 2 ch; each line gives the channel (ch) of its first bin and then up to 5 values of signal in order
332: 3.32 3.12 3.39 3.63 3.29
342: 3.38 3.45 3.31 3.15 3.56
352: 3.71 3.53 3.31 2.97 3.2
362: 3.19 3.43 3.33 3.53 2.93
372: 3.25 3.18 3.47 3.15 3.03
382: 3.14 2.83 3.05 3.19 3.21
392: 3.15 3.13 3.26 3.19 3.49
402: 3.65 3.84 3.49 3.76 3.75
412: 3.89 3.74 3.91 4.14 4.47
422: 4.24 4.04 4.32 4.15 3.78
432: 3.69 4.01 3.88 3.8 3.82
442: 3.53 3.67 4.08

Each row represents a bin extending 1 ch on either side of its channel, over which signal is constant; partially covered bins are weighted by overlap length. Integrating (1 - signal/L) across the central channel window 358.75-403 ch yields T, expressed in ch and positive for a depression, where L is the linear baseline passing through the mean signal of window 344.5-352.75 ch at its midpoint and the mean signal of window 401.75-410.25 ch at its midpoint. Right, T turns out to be 4.4 ch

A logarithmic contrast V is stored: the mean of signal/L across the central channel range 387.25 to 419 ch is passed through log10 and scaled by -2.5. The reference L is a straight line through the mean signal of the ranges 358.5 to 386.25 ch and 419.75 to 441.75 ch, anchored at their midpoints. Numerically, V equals 0.02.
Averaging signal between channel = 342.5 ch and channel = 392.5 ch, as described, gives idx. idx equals 3.25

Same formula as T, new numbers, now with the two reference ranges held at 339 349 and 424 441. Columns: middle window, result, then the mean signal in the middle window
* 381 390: 1.3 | 3.07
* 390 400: 1.2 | 3.22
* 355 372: 1.1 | 3.24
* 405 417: 0.1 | 3.76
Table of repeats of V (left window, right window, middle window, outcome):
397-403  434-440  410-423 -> -0.12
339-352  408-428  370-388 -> 0.18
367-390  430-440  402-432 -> -0.09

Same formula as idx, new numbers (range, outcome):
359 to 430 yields 3.51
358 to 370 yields 3.27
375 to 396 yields 3.14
